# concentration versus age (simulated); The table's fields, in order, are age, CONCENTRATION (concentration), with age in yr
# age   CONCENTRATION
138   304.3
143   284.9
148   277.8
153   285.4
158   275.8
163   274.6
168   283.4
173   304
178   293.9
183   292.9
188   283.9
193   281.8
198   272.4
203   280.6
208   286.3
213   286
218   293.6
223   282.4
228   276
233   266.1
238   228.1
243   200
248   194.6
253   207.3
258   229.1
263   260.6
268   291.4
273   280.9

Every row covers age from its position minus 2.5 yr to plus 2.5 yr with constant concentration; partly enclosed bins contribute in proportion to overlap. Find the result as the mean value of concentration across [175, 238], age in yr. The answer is 281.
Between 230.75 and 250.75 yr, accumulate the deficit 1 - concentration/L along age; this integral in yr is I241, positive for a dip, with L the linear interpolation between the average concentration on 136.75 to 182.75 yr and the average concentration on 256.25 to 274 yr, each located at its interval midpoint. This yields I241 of 3.6 yr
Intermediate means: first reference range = 287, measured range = 221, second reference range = 266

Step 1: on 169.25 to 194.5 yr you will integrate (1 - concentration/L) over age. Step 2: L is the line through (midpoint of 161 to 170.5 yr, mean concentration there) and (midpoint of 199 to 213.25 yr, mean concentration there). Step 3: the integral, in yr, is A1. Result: -1.0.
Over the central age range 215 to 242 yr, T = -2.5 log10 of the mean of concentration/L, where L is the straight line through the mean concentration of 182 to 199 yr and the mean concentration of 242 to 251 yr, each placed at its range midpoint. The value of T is -0.18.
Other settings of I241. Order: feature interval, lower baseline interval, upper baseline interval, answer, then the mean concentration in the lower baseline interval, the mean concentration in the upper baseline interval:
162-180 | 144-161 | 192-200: -0.7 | 280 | 277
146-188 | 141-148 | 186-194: -0.5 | 282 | 283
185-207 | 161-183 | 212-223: 0.7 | 290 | 289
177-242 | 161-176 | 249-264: -4.4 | 288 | 226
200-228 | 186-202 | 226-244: -2.4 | 279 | 245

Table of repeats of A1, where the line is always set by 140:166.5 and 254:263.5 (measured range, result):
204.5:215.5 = -1.3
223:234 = -1.1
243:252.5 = 1.6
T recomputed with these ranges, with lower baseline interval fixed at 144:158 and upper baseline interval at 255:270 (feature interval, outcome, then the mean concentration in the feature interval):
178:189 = -0.062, 290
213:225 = -0.083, 288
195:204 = -0.021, 276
